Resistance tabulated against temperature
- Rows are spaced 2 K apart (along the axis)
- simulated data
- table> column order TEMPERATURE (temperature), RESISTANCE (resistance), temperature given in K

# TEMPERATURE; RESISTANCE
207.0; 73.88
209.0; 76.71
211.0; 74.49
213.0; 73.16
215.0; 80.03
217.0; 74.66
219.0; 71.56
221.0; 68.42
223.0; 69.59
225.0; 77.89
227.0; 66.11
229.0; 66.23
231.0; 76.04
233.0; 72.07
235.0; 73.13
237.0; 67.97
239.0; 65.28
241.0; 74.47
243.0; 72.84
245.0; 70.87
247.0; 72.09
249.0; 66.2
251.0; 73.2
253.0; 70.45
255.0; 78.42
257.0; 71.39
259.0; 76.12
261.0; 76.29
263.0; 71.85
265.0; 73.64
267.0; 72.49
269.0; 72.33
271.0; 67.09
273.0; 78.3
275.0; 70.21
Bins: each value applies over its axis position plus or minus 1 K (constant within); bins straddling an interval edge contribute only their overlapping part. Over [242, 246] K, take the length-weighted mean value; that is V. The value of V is 71.9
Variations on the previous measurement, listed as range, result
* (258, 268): 74.1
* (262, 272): 71.5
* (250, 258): 73.4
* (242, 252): 71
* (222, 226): 73.7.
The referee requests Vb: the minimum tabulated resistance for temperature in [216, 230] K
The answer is 66.11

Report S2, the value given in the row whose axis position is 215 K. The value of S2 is 80.03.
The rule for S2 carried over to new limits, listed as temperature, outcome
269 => 72.33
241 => 74.47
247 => 72.09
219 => 71.56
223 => 69.59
